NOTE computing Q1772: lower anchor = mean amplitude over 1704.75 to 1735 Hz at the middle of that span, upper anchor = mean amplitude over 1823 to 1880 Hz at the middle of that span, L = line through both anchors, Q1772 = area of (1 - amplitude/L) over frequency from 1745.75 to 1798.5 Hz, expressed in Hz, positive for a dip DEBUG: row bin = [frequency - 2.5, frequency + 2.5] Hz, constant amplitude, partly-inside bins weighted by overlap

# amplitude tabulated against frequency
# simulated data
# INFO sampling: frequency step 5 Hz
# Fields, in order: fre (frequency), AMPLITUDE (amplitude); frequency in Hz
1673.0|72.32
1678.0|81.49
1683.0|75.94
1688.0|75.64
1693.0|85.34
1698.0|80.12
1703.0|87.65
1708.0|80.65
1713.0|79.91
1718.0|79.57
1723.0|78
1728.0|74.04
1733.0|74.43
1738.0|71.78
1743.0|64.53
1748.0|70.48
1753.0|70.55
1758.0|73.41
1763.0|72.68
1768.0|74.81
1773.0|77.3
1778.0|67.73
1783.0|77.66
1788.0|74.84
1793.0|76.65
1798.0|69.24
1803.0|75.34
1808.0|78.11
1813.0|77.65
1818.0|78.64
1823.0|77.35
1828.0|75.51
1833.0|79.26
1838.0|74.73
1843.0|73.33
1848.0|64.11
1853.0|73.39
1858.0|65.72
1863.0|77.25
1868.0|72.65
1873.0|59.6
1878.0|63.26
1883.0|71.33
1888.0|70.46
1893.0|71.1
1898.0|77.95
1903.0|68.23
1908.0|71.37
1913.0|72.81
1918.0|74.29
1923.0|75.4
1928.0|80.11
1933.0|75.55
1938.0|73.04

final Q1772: 1.3 Hz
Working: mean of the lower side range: 78.1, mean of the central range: 73.4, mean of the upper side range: 71.2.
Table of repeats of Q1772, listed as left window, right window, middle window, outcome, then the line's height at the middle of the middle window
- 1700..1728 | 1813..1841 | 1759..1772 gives 0.79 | 78.9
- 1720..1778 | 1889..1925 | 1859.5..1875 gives 0.63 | 72.8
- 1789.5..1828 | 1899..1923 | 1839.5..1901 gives 3.17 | 73.9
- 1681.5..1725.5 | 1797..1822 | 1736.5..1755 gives 2.25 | 78.8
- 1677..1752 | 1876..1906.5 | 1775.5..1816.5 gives -0.39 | 74.1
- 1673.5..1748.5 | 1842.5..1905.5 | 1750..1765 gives 0.61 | 75.2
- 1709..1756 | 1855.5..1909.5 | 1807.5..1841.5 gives -2.72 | 71.4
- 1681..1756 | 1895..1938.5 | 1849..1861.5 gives 0.92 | 75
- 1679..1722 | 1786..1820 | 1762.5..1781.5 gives 0.93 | 77.2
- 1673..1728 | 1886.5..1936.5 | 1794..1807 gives 0.59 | 76.9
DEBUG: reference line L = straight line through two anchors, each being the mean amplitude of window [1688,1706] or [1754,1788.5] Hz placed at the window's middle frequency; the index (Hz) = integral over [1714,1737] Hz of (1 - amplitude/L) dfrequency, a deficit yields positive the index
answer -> 0.9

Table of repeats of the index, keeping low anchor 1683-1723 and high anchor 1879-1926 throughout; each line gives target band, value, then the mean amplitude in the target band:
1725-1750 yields 2.5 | 71.2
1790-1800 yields 0.5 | 73.2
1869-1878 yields 1.3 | 62.8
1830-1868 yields 1.0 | 72.6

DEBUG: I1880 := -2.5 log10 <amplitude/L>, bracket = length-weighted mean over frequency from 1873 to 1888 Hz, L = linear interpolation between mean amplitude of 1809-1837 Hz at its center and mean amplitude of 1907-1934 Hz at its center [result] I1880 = 0.146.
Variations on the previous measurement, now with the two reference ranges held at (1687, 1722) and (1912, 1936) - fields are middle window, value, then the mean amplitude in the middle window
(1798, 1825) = 0.03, 76.7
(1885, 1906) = 0.07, 71.9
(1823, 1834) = 0.02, 77.1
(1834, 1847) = 0.06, 73.5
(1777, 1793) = 0.07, 74.4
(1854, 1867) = 0.08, 71.8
